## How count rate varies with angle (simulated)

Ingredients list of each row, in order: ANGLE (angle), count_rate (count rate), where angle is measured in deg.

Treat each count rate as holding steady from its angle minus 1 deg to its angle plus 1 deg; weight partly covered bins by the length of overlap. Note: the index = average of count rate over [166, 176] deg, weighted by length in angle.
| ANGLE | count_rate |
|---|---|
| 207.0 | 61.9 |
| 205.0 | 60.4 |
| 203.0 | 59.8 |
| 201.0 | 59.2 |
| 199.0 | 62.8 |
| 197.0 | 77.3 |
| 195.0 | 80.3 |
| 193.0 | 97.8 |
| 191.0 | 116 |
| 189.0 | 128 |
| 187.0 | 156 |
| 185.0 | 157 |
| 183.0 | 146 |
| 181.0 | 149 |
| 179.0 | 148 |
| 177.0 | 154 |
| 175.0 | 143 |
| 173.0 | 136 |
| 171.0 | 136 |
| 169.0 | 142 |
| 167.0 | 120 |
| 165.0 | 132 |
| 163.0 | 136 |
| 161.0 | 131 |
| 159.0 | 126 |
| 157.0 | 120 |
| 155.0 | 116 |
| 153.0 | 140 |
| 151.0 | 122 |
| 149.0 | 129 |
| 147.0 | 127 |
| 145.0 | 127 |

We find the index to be 135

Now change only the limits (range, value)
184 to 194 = 131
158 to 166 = 131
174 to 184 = 148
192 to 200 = 79.5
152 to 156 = 128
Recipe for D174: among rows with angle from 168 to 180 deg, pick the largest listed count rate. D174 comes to 154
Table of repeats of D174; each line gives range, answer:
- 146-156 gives 140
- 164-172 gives 142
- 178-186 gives 157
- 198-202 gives 62.8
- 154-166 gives 136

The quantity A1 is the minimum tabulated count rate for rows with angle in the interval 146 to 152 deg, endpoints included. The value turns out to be 122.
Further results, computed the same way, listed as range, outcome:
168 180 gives 136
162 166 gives 132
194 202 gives 59.2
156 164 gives 120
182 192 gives 116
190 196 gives 80.3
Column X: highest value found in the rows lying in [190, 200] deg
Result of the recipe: 116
